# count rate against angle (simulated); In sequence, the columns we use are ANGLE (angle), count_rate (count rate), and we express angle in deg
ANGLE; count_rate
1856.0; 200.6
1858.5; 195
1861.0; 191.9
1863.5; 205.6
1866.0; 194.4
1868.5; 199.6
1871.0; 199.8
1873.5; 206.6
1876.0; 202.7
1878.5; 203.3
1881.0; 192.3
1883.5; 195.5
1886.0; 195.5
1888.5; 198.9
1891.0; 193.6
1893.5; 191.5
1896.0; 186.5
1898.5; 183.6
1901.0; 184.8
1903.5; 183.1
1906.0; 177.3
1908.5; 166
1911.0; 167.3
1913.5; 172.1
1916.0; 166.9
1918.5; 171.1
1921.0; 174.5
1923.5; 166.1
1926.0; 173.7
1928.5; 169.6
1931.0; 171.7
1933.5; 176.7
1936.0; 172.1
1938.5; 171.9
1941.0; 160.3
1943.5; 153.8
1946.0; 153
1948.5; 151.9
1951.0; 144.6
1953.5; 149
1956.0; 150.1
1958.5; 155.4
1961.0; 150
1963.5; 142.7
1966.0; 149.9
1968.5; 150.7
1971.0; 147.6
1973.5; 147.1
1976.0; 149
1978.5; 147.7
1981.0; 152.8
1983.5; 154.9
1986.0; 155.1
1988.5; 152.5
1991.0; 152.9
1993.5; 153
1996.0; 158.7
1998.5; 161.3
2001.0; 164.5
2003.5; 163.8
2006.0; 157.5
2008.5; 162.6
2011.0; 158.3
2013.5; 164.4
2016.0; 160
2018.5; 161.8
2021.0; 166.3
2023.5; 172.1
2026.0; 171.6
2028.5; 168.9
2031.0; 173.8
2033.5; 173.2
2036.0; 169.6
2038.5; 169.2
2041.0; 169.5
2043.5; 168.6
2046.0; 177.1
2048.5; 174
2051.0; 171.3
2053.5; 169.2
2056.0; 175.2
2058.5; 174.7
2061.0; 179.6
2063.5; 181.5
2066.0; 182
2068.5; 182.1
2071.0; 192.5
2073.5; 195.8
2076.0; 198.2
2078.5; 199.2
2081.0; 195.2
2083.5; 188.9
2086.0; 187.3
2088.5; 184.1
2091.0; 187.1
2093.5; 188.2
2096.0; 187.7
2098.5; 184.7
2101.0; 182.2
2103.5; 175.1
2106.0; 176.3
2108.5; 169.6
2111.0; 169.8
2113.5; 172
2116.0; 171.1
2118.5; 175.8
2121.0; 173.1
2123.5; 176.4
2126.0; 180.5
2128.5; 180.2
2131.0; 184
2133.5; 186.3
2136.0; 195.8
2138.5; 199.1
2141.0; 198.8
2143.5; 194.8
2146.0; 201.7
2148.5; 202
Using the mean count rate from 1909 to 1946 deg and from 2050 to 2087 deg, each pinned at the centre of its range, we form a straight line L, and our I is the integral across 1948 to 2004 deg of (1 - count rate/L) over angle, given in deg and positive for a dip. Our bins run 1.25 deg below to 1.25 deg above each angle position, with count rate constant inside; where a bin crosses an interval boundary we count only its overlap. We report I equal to 7.1 deg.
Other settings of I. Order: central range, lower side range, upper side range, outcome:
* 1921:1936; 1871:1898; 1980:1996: 0.55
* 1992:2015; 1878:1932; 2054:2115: 2.77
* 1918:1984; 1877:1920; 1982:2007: 4.69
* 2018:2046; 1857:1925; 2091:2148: 2.25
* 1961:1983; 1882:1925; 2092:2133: 3.82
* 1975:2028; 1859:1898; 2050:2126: 8.06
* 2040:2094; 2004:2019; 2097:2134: -4.21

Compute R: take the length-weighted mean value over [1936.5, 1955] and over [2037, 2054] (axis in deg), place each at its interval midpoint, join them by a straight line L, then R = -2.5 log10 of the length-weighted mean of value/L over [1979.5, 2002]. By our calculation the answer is 0.05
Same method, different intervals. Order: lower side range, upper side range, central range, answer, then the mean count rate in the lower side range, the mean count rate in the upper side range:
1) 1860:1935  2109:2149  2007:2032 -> 0.12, 185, 184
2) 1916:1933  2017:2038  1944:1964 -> 0.14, 171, 170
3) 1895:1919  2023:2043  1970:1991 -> 0.15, 176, 171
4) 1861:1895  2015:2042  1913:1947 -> 0.12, 198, 169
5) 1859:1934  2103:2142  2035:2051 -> 0.07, 186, 180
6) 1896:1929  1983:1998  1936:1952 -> 0.06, 174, 155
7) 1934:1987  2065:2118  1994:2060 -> 0.01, 153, 184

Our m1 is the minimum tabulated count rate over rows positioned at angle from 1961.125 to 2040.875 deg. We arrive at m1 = 142.7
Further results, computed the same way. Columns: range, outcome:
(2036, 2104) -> 168.6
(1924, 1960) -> 144.6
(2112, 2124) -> 171.1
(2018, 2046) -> 161.8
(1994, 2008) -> 157.5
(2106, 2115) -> 169.6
